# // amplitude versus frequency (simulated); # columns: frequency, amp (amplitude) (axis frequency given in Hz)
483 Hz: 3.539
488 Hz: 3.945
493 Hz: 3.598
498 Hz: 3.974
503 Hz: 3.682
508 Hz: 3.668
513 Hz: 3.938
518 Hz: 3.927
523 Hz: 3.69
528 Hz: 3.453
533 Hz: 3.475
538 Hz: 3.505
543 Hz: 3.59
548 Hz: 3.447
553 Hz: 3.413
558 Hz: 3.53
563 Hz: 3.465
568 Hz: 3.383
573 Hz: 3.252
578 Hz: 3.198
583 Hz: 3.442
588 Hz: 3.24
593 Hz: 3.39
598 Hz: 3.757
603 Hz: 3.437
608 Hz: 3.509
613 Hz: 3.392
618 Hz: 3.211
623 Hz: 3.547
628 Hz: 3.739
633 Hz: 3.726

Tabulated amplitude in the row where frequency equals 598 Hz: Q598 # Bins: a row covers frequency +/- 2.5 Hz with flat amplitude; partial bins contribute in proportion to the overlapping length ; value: 3.757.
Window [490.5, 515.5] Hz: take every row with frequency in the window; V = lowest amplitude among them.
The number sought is 3.598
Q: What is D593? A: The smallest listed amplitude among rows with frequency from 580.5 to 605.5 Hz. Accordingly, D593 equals 3.24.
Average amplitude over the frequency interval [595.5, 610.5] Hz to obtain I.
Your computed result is 3.57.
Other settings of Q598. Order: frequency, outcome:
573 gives 3.252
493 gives 3.598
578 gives 3.198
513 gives 3.938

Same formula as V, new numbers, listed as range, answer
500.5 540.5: 3.453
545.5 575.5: 3.252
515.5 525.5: 3.69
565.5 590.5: 3.198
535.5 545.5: 3.505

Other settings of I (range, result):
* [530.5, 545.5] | 3.52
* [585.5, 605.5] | 3.46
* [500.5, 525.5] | 3.78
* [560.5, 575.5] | 3.37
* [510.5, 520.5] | 3.93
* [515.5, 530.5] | 3.69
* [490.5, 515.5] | 3.77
